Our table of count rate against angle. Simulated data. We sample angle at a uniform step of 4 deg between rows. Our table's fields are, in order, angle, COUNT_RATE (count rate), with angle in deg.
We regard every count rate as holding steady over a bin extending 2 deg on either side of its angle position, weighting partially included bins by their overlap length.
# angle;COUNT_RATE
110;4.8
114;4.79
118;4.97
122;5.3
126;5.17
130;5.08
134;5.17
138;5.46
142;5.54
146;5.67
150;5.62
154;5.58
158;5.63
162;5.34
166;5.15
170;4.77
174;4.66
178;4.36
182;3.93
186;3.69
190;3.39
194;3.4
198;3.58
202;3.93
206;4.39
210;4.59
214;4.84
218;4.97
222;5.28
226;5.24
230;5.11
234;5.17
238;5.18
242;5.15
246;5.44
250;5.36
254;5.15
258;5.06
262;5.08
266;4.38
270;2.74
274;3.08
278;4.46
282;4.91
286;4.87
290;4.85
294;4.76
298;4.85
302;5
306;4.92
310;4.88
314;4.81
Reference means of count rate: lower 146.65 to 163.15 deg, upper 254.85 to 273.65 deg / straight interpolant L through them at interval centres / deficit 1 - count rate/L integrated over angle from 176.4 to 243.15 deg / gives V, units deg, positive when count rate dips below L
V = 5.4 deg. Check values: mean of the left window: 5.56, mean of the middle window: 4.47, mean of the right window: 4.26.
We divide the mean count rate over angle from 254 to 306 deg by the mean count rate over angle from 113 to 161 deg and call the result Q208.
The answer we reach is 0.85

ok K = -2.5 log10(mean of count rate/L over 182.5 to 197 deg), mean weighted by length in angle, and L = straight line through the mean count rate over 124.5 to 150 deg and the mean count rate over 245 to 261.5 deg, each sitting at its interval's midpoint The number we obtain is 0.44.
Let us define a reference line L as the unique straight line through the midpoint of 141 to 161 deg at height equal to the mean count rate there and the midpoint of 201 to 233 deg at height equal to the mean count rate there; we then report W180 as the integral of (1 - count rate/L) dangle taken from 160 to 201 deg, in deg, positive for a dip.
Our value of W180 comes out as 8.2 deg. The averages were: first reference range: 5.6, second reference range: 4.83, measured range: 4.22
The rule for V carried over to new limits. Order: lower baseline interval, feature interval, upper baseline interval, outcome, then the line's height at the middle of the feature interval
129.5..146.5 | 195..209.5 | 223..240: 3.46 deg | 5.25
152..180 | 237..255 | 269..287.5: -3.80 deg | 4.35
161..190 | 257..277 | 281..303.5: 3.08 deg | 4.78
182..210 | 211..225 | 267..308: -3.73 deg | 3.96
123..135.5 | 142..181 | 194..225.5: -2.36 deg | 4.88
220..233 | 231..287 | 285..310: 3.76 deg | 5.06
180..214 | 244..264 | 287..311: -3.44 deg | 4.45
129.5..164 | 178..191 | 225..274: 3.58 deg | 5.24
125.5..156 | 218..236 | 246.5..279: -1.64 deg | 4.74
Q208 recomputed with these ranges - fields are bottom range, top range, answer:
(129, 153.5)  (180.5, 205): 0.68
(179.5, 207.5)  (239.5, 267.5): 1.36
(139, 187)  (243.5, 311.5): 0.93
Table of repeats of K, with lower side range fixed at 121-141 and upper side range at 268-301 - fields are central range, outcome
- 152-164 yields -0.088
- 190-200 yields 0.368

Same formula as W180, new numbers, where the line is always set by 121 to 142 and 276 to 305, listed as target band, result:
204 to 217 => 1.05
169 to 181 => 1.43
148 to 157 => -0.69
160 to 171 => 0.11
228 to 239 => -0.39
